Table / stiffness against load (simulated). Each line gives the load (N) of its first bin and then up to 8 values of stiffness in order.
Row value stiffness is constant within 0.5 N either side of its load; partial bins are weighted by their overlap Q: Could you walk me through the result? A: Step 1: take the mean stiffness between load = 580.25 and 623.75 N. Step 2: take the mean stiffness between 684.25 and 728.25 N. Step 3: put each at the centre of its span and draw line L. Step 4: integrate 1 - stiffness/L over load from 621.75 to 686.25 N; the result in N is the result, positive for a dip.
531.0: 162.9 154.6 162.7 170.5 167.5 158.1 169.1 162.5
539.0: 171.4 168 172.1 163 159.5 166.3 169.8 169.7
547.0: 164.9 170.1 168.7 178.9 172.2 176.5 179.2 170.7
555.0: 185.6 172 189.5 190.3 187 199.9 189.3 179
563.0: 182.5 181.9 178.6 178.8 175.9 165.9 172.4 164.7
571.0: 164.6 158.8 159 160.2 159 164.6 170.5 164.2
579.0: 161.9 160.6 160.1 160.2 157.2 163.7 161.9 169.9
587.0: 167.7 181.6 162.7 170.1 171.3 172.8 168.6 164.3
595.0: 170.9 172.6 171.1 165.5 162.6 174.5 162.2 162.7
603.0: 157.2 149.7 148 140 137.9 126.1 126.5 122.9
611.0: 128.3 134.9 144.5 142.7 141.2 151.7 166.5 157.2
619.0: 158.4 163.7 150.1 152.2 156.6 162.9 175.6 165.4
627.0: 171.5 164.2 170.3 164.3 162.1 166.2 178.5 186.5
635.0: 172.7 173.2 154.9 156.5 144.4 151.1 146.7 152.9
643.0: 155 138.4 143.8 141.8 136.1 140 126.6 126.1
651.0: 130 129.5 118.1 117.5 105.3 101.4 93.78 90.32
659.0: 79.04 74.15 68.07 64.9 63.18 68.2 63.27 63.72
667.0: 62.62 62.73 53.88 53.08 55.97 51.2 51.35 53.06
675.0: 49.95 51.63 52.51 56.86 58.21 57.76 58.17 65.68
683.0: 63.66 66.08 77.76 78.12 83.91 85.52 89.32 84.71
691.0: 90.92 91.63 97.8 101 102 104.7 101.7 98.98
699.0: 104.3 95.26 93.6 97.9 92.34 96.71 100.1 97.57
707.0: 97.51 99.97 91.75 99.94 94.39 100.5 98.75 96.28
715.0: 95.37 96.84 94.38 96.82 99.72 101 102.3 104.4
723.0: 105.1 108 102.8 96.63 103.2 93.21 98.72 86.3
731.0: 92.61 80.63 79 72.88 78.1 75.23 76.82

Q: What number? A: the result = 9.94 N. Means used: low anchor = 157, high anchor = 96.3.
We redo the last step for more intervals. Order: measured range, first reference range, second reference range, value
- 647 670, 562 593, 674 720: 4.6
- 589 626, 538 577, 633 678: -4.7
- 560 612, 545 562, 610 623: 0.1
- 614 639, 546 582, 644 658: -4.7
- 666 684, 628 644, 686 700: 9.1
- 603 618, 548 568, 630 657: 1.6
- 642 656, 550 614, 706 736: 0.0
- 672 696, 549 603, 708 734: 8.7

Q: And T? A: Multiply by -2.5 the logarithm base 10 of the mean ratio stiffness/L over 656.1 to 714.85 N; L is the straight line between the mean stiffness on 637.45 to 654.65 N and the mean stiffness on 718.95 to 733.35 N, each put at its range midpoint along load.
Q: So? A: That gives 0.409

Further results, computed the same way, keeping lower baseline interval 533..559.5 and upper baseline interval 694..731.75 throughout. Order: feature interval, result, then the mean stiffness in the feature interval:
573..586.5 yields -0.04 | 162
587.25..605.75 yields -0.11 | 166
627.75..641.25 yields -0.23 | 164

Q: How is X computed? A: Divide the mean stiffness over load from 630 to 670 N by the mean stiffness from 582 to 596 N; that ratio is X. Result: 0.71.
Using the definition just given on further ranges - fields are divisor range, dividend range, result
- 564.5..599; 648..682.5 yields 0.46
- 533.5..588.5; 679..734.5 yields 0.54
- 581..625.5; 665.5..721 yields 0.52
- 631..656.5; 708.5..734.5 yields 0.67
